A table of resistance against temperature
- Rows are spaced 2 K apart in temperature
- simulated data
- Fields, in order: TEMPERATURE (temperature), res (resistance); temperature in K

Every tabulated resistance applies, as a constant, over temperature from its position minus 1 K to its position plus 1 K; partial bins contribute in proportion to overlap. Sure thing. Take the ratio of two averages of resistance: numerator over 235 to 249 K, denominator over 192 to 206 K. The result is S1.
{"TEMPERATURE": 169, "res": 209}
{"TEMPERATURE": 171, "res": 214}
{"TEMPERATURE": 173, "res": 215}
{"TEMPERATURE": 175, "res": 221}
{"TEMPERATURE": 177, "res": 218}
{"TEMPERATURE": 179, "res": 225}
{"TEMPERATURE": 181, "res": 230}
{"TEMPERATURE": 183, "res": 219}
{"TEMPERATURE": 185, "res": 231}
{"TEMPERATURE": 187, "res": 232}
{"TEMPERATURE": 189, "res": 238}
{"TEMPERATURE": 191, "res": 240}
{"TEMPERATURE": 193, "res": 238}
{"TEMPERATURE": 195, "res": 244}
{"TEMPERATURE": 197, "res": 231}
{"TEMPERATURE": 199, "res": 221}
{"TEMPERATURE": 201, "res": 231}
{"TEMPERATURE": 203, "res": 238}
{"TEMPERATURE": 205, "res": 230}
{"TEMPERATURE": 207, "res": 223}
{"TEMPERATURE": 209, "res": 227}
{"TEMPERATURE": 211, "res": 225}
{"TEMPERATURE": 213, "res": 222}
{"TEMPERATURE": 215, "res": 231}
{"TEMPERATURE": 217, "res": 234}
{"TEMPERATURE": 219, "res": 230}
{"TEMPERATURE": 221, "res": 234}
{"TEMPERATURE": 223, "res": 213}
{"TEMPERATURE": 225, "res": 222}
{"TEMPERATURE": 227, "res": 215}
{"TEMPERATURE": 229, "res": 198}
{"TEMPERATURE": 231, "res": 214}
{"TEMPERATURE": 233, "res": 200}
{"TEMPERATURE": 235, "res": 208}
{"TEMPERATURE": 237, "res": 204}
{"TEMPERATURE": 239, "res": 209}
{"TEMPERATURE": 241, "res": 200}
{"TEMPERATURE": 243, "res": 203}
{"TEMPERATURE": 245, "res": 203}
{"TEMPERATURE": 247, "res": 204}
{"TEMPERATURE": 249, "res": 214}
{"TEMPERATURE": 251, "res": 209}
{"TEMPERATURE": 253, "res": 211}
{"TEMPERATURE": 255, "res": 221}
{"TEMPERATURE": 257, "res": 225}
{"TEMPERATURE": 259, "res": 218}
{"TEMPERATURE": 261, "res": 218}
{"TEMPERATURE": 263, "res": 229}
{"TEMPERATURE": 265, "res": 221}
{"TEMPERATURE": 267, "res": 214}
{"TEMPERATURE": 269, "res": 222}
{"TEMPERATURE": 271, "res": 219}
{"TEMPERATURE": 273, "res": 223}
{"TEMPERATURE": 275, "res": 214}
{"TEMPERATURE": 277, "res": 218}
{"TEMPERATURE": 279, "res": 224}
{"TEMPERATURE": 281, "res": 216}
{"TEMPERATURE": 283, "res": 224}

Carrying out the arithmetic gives 0.88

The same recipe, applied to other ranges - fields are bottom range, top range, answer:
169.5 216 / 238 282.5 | 0.95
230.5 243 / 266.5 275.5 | 1.07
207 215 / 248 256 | 0.95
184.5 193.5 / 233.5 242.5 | 0.87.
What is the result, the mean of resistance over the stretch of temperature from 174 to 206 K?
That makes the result 230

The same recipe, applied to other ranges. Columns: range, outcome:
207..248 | 215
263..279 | 220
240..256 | 208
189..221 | 231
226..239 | 207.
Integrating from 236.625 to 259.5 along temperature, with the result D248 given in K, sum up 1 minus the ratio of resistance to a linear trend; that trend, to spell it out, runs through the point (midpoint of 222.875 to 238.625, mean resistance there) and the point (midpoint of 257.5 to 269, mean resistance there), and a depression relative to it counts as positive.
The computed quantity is 0.5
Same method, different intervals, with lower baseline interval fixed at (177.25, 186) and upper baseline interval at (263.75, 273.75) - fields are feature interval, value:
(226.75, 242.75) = 1.2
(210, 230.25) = 0.1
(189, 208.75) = -0.7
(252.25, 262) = 0.1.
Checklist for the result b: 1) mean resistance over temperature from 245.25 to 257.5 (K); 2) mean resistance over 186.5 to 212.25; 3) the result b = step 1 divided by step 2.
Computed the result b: 0.92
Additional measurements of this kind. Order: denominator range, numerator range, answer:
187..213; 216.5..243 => 0.92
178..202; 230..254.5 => 0.89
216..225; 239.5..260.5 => 0.93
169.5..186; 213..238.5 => 0.98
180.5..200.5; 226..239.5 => 0.89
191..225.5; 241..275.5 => 0.94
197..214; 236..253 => 0.91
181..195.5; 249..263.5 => 0.93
